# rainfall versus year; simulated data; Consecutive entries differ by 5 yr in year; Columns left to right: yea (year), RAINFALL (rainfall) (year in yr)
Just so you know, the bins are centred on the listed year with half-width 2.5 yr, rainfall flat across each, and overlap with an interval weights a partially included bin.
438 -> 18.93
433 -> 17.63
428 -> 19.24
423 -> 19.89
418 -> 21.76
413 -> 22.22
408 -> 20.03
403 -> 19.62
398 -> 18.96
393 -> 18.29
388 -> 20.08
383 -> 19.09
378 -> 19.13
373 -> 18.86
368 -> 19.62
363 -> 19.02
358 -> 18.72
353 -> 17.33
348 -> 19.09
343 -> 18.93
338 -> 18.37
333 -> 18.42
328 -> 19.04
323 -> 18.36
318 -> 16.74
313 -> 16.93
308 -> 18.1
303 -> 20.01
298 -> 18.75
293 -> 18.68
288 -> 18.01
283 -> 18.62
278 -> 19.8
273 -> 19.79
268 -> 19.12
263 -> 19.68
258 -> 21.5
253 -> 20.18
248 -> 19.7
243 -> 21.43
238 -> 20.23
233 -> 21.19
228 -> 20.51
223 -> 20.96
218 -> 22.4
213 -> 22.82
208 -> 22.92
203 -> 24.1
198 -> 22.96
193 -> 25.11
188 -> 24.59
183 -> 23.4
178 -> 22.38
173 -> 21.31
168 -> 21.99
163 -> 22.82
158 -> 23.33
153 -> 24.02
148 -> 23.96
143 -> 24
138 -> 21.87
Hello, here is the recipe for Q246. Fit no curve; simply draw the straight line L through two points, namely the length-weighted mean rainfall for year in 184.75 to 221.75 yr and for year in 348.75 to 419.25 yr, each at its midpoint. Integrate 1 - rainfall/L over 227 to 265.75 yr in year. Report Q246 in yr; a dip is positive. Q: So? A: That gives 3.4 yr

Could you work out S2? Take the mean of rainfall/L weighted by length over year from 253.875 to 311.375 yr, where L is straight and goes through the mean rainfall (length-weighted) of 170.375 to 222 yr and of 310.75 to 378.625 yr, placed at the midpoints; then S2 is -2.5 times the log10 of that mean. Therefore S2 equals 0.06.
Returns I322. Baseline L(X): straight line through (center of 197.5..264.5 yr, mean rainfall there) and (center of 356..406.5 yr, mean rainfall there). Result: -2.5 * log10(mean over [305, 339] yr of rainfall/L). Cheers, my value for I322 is 0.12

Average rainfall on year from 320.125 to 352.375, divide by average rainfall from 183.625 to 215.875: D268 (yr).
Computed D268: 0.8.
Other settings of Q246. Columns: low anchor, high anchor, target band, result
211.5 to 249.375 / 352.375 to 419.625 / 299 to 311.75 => 1.0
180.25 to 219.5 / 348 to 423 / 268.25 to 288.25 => 2.4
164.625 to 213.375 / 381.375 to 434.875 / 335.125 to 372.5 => 3.4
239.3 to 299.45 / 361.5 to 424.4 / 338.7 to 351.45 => 0.6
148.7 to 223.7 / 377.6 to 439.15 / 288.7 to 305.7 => 1.9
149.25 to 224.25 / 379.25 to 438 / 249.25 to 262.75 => 0.9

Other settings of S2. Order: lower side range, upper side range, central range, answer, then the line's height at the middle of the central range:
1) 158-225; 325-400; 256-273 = 0.06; 21.2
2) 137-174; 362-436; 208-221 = -0.02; 22.2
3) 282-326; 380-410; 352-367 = 0.02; 18.9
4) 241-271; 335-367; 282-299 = 0.07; 19.7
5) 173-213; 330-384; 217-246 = 0.07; 22.3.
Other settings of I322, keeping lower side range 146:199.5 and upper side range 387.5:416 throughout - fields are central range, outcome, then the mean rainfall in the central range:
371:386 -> 0.06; 19.1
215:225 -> 0.04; 21.8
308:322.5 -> 0.22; 17.3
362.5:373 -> 0.06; 19.3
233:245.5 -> 0.07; 20.9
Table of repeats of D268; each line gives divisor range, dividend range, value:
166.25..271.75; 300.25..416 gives 0.87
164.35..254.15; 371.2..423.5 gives 0.89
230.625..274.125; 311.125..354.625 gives 0.89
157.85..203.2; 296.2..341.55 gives 0.79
